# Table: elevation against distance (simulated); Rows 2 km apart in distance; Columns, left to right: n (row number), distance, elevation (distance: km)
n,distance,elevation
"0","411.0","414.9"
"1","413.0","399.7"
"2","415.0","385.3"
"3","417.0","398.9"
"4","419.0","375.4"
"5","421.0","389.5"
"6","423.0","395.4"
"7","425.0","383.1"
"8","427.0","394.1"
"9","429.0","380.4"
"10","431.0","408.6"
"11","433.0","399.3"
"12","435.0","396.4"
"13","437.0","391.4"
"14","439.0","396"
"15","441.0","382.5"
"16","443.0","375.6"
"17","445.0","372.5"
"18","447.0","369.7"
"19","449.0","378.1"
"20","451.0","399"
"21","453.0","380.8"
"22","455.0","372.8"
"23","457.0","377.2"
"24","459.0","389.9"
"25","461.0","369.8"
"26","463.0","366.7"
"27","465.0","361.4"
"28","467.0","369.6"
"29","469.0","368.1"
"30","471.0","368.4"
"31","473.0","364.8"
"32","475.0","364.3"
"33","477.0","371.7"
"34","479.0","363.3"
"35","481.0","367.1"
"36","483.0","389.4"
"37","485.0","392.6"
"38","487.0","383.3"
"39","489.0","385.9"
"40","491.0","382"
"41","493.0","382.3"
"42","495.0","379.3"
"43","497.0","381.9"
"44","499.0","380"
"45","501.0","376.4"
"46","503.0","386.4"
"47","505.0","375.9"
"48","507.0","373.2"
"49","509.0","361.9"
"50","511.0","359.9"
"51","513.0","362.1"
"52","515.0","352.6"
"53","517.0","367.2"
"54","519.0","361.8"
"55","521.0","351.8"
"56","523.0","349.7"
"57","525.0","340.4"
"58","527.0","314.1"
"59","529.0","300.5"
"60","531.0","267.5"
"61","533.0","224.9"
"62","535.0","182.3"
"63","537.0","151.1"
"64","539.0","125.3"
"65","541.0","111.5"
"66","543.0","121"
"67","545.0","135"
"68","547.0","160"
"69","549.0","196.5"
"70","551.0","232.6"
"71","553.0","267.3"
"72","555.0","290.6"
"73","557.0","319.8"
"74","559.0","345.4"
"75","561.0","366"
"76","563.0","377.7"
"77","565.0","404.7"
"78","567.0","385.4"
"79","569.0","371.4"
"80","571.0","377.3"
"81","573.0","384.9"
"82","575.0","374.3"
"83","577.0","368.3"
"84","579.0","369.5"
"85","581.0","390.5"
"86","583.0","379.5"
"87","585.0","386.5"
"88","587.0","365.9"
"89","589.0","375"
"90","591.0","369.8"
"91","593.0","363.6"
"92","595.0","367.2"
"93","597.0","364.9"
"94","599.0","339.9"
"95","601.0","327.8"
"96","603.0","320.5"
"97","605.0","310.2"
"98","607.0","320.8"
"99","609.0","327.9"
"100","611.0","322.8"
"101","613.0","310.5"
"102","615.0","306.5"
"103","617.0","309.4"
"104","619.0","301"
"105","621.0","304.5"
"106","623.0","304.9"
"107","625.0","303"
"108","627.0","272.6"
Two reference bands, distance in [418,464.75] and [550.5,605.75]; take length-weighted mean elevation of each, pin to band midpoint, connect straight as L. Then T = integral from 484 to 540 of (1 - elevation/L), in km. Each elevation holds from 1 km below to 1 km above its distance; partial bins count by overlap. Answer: 5.4 km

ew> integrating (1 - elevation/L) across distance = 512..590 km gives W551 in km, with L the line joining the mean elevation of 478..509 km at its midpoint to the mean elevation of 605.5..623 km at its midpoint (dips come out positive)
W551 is 9.09 km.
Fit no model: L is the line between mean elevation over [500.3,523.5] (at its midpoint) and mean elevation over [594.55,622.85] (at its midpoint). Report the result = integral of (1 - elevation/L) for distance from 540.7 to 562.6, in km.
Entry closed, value 6.8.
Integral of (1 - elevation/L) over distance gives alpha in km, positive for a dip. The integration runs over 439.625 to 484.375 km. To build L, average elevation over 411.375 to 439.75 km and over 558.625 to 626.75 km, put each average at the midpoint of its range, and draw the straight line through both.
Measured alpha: 1.1 km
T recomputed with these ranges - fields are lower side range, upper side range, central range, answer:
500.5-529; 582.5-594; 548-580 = 2.49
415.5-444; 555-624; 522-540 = 5.64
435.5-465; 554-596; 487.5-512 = -0.13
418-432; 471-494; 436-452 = 0.09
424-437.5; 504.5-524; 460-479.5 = 0.59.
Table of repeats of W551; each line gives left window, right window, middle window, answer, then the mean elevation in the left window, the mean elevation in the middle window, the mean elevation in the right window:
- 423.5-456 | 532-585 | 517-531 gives -0.8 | 386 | 334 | 287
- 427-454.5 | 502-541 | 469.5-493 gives -2.0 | 387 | 376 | 306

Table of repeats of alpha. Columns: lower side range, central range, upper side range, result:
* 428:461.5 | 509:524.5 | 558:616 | 0.6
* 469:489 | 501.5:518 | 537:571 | -2.0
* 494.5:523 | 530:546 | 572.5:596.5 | 8.9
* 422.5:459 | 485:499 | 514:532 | -1.2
